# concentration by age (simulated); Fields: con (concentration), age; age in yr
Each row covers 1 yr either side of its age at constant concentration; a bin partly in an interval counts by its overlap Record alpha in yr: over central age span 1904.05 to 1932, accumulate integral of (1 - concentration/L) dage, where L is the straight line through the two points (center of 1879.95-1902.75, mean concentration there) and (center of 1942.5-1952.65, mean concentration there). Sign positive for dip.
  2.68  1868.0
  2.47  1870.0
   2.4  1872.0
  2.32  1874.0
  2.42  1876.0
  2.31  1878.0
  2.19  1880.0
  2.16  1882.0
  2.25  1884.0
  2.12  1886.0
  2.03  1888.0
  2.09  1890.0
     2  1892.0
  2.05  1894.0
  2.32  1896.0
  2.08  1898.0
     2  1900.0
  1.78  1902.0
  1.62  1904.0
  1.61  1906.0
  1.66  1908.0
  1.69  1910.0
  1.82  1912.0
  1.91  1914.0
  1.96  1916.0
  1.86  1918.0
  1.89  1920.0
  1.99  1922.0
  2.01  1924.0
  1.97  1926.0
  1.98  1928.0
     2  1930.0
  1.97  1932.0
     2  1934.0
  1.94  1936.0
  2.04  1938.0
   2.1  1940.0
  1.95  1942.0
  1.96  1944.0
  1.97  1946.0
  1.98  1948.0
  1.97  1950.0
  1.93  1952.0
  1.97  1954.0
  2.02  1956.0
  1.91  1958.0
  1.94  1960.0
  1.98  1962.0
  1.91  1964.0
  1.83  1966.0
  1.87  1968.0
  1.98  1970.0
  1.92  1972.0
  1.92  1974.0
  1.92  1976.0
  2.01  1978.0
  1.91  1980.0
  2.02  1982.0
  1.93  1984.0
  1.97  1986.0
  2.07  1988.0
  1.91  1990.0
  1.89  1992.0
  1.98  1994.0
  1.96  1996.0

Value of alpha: 2.2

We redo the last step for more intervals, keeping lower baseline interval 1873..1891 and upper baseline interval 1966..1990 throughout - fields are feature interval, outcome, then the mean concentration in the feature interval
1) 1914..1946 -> 1.6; 1.97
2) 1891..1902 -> 0.6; 2.06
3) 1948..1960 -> 0.3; 1.96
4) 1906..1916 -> 1.7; 1.77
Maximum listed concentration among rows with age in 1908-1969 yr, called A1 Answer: 2.1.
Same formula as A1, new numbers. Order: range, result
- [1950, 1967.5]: 2.02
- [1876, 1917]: 2.42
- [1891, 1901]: 2.32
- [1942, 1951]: 1.98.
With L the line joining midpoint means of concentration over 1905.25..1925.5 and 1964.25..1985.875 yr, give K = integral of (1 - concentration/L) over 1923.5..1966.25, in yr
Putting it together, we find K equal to -1.89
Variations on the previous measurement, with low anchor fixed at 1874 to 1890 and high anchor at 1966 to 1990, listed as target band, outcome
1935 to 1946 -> 0.3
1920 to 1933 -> 0.7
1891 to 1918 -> 3.3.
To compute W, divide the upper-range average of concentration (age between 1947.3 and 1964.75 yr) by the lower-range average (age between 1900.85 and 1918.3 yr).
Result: 1.11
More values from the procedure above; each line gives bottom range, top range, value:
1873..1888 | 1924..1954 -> 0.89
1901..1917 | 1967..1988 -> 1.11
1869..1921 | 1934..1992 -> 0.96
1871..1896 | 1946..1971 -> 0.88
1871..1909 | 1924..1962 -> 0.95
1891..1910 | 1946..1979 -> 1.03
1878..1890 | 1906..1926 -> 0.86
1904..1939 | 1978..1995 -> 1.04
